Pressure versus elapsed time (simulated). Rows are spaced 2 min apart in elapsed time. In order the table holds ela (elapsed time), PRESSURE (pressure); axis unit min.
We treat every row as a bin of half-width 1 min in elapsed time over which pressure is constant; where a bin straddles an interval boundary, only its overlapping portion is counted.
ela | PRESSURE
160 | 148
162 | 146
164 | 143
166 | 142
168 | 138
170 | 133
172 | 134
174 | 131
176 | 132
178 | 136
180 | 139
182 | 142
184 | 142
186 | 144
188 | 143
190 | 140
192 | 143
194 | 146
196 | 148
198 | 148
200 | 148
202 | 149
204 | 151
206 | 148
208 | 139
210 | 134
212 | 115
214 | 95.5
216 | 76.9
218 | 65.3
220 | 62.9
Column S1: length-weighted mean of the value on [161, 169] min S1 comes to 142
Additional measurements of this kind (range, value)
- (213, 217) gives 86.2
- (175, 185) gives 138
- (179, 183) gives 140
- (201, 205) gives 150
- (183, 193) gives 142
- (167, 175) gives 134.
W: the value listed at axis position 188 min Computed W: 143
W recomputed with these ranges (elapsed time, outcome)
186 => 144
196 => 148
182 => 142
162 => 146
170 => 133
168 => 138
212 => 115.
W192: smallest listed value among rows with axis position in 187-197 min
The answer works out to 140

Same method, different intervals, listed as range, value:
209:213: 115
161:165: 143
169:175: 131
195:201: 148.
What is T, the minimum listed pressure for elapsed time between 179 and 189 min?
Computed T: 139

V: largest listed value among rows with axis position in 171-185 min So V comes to 142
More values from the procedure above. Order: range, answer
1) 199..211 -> 151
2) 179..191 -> 144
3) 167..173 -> 138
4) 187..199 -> 148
